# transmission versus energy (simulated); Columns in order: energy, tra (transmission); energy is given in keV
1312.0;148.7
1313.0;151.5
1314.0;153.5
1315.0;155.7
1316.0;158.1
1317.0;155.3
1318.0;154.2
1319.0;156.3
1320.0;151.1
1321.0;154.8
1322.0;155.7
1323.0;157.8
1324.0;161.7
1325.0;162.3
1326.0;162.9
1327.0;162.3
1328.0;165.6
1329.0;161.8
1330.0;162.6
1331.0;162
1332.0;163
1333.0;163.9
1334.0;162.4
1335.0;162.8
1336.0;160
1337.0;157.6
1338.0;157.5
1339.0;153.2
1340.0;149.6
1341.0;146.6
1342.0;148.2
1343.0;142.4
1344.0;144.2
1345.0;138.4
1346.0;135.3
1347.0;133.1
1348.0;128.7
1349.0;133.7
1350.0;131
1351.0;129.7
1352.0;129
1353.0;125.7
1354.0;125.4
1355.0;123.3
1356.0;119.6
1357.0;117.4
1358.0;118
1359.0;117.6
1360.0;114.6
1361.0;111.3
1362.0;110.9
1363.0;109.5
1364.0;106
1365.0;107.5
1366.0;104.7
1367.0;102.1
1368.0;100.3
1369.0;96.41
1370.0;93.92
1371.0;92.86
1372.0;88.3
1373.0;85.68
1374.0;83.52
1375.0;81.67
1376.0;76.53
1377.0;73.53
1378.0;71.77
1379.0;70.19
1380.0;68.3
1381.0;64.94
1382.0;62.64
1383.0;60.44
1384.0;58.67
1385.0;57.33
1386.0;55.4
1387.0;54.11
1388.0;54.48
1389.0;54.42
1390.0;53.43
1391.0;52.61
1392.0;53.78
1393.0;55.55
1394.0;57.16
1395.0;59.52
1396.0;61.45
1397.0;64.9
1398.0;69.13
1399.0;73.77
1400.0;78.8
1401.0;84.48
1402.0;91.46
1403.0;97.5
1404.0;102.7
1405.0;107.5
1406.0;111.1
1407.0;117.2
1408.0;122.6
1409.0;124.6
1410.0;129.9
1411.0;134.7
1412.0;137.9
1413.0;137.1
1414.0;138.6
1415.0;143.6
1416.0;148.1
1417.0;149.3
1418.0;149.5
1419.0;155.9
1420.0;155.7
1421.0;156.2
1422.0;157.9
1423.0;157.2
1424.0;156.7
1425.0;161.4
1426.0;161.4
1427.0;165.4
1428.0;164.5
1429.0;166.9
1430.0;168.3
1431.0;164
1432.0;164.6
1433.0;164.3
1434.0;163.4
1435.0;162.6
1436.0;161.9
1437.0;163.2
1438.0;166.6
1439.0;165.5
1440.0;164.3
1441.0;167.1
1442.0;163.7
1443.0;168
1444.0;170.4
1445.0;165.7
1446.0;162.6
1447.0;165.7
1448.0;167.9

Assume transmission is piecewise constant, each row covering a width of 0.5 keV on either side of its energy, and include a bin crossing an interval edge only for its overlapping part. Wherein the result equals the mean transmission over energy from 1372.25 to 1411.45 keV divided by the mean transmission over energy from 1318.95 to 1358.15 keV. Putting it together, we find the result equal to 0.53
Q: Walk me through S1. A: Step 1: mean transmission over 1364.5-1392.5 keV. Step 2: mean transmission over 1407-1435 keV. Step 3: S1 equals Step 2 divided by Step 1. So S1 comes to 2.04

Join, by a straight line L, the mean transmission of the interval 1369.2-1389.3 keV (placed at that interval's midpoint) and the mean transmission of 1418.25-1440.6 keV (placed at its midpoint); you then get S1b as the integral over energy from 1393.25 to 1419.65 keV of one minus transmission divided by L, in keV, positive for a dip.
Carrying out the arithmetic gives 2.9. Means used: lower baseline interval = 71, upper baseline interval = 162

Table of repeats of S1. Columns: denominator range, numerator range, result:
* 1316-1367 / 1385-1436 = 0.83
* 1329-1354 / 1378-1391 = 0.41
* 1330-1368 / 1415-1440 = 1.20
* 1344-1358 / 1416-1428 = 1.22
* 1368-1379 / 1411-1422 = 1.74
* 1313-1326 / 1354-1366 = 0.73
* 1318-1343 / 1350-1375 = 0.69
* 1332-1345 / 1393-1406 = 0.52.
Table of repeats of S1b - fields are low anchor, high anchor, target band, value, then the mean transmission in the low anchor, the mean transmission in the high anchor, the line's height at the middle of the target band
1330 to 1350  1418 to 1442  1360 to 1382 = 9.06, 149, 162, 154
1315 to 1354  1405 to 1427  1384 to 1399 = 9.01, 151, 143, 145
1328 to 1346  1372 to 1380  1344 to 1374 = -1.04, 155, 77.6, 111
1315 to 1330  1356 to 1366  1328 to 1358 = -2.08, 159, 112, 134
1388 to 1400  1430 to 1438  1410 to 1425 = -3.42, 60.2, 164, 121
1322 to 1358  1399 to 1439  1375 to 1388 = 7.15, 147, 142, 144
